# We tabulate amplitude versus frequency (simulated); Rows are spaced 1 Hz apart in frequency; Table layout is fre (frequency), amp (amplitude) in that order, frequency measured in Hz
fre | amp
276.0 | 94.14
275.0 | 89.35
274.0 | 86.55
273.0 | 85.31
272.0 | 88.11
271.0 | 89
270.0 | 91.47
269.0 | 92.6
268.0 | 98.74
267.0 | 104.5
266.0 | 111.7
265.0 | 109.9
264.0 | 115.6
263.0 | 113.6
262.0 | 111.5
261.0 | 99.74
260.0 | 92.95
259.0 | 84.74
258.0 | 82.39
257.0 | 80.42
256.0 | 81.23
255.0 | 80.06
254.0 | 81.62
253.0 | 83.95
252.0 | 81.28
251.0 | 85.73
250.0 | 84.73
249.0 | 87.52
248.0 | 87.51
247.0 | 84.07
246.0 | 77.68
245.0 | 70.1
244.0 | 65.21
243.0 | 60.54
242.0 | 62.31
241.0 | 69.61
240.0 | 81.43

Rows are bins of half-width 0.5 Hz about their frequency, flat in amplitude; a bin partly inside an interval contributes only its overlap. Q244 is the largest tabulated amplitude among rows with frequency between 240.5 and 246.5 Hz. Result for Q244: 77.68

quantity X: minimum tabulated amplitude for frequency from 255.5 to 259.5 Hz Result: 80.42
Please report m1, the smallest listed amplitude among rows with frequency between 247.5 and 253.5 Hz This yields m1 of 81.28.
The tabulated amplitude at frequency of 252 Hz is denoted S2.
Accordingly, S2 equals 81.28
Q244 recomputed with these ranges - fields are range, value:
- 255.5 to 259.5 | 84.74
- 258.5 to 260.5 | 92.95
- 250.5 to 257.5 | 85.73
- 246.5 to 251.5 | 87.52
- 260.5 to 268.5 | 115.6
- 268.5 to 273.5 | 92.6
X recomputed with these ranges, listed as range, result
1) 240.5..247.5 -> 60.54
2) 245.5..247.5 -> 77.68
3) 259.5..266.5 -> 92.95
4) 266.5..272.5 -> 88.11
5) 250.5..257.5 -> 80.06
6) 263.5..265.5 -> 109.9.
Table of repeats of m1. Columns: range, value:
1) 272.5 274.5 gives 85.31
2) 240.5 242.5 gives 62.31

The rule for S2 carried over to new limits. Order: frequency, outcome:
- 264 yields 115.6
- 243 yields 60.54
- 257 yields 80.42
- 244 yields 65.21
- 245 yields 70.1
